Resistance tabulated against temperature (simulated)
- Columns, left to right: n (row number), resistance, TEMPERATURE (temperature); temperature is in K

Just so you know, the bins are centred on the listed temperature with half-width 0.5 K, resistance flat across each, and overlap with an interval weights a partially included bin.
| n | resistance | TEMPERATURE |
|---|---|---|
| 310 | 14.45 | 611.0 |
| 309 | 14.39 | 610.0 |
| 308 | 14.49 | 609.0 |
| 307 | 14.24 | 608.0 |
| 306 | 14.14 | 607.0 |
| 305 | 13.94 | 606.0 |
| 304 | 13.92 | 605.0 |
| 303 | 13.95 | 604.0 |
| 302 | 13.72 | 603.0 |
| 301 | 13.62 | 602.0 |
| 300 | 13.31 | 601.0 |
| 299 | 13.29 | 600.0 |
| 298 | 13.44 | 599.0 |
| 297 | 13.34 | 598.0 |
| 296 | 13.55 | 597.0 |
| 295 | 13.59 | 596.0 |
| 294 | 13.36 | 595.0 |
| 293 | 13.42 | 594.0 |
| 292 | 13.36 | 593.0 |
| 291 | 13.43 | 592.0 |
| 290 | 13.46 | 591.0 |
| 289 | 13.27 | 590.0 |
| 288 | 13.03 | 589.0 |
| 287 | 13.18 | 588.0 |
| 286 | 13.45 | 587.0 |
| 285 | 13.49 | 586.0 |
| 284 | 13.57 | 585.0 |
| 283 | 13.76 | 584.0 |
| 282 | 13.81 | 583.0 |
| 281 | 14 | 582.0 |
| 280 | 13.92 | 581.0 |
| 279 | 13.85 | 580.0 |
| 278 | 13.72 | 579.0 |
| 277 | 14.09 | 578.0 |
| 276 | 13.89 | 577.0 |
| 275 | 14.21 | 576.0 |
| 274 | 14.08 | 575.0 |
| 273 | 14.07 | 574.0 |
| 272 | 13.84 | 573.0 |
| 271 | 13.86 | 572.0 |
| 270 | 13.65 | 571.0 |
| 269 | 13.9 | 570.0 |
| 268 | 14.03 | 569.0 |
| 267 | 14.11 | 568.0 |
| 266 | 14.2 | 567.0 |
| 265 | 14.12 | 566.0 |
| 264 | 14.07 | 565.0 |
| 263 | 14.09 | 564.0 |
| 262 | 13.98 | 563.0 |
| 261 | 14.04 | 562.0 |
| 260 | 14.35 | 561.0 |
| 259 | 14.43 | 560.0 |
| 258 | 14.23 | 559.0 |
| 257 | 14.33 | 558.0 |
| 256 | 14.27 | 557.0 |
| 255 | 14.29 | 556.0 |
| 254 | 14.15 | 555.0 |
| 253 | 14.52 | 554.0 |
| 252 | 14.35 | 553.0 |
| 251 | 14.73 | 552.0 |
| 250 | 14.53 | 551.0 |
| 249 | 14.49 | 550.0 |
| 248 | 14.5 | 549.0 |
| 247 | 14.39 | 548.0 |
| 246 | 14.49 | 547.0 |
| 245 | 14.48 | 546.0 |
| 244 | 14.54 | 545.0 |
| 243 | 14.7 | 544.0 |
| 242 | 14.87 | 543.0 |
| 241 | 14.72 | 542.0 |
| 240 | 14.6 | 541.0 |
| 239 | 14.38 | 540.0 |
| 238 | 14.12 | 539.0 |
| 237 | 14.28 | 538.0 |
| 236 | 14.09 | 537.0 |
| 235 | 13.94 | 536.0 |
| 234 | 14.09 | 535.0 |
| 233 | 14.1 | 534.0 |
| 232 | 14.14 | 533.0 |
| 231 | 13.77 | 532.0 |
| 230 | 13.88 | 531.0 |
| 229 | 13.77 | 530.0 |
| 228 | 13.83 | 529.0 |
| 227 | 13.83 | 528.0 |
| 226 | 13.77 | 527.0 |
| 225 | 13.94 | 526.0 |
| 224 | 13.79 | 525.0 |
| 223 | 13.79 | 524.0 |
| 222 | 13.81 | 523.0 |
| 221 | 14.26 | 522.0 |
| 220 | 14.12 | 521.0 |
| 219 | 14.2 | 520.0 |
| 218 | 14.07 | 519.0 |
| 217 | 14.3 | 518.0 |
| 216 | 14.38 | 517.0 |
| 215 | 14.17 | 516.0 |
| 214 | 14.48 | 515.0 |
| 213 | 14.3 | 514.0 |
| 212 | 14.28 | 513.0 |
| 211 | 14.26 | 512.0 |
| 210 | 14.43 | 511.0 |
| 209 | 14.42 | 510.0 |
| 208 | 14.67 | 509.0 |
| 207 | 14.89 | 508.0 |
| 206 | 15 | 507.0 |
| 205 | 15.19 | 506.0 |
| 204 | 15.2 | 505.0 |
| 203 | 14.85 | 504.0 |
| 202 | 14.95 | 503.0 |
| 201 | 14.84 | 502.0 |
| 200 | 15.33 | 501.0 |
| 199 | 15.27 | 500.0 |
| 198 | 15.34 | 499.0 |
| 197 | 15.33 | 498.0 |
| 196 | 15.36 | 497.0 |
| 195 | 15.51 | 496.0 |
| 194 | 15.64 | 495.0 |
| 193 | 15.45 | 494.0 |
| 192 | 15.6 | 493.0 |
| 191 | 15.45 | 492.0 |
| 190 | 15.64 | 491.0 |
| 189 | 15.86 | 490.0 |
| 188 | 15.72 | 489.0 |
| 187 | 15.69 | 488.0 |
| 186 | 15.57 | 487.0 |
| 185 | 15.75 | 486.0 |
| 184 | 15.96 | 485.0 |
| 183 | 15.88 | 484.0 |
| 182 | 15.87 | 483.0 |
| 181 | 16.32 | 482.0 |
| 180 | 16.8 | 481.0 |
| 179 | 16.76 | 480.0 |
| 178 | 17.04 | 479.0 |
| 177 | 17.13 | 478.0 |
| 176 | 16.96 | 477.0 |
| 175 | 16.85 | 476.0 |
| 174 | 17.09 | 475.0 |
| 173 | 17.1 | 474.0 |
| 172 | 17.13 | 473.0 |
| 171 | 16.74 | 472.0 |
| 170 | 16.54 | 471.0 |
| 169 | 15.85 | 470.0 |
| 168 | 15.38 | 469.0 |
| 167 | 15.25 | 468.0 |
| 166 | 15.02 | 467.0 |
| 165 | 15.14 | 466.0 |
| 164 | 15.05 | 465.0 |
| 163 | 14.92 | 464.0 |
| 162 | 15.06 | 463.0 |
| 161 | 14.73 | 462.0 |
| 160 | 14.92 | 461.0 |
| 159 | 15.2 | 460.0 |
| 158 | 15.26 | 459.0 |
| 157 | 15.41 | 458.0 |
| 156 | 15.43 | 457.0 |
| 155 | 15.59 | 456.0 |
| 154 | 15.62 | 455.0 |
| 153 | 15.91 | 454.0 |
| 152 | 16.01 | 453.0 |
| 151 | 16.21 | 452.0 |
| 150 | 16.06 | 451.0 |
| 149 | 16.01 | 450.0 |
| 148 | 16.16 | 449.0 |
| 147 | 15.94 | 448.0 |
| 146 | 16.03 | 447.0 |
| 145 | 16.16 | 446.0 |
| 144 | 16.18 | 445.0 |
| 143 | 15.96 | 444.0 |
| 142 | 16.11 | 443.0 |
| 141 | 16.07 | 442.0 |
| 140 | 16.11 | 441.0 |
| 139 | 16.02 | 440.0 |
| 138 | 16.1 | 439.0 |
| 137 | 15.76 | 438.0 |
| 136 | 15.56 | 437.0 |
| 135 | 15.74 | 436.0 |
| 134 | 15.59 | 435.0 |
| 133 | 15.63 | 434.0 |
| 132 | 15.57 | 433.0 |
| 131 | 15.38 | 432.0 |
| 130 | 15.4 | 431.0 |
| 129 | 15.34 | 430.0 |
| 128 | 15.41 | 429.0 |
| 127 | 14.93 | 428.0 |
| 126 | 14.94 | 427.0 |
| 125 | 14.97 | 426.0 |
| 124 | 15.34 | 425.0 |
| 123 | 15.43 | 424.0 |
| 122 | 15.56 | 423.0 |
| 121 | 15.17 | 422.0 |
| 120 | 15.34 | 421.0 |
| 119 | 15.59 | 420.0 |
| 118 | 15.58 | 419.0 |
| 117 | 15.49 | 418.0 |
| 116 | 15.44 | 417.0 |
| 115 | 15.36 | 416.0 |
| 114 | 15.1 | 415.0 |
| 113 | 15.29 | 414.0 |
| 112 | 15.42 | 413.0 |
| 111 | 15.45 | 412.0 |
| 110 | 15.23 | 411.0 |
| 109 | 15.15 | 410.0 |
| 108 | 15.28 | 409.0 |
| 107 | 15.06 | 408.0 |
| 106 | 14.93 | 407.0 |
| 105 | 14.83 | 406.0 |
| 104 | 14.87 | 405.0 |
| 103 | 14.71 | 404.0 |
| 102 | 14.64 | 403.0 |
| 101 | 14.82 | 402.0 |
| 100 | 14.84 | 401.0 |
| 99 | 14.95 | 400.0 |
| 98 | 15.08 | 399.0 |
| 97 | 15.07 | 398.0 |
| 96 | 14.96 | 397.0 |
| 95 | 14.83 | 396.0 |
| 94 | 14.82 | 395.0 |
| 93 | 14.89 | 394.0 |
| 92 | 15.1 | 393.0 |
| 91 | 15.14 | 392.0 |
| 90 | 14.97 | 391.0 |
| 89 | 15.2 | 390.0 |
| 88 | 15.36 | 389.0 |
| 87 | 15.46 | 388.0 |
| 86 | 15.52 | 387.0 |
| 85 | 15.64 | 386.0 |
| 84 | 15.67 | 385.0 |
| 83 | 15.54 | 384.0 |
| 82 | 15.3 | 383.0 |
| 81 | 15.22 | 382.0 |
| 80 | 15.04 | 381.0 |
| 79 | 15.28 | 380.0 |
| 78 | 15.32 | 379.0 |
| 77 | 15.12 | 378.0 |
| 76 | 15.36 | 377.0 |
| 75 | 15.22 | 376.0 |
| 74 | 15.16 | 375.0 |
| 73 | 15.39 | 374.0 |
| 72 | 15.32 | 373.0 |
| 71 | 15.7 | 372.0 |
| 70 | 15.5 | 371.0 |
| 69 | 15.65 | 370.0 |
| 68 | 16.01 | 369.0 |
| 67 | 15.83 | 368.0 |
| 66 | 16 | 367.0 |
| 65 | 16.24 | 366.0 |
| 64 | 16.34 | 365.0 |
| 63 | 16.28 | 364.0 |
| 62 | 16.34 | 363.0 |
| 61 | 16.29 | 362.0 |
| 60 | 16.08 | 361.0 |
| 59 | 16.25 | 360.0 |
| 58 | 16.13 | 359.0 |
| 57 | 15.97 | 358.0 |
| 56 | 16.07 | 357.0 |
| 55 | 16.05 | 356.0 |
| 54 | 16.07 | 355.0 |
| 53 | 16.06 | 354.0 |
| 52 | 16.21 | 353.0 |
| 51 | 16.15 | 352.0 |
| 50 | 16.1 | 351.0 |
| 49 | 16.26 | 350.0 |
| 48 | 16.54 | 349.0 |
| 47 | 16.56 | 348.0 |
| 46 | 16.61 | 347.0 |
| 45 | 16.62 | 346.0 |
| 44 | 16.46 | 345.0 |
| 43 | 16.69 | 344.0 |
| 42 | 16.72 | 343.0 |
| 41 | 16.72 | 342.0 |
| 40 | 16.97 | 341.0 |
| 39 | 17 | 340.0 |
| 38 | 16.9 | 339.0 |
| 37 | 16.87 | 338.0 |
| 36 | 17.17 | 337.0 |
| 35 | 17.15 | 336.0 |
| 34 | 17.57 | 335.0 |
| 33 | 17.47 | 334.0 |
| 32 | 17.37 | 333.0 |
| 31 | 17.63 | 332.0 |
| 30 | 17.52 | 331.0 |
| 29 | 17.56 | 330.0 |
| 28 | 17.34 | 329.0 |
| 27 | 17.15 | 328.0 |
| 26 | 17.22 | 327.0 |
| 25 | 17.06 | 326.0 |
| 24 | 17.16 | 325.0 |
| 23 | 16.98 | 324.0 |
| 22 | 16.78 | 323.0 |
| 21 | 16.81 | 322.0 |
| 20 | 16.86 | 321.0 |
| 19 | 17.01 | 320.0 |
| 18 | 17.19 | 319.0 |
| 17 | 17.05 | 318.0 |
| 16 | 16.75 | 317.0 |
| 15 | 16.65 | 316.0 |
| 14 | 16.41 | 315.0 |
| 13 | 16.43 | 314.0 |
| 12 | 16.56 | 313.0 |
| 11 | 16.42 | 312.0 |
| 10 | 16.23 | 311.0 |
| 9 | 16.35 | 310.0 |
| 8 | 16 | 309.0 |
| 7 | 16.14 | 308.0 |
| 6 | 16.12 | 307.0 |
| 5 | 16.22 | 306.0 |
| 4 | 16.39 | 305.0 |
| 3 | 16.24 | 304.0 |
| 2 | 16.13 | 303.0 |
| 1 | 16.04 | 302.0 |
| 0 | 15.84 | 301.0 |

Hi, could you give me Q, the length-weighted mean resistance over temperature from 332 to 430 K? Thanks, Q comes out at 15.7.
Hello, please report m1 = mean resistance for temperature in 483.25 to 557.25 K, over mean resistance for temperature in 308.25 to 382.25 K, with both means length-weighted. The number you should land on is 0.89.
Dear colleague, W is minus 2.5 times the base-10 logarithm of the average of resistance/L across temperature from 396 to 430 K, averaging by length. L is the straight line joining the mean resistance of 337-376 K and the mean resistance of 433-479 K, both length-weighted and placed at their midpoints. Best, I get 0.06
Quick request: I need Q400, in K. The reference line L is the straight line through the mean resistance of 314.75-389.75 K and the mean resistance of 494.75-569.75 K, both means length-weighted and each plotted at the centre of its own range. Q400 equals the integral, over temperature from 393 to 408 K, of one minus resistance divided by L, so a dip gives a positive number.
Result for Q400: 0.9 K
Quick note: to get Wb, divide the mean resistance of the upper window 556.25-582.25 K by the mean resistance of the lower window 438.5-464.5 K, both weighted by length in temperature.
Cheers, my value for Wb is 0.9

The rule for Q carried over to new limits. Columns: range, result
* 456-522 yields 15.4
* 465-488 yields 16.2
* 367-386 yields 15.4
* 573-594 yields 13.7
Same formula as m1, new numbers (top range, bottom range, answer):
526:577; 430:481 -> 0.89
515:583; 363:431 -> 0.92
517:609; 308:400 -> 0.86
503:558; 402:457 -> 0.92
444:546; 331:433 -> 0.97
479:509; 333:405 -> 0.98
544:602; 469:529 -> 0.91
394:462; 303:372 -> 0.93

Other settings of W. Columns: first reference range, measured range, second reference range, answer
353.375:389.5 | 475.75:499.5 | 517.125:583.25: -0.090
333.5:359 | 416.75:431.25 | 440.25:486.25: 0.059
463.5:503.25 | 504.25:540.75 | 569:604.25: 0.060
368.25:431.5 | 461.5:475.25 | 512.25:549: -0.077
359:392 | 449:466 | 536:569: -0.032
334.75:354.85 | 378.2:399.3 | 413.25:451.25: 0.064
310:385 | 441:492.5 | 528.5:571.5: -0.057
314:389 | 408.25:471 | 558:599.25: -0.013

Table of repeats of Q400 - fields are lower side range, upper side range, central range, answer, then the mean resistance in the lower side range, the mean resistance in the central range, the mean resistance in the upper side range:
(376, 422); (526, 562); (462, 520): -3.4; 15.2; 15.5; 14.3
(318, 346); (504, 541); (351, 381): 1.3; 17.1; 15.8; 14.2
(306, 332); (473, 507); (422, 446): 0.8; 16.8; 15.6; 15.9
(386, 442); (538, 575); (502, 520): 0.0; 15.3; 14.6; 14.3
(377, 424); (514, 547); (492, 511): -1.0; 15.2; 15.1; 14.2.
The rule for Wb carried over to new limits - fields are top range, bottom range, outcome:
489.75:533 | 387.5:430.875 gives 0.97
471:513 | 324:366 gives 0.94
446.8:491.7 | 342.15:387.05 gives 1.00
